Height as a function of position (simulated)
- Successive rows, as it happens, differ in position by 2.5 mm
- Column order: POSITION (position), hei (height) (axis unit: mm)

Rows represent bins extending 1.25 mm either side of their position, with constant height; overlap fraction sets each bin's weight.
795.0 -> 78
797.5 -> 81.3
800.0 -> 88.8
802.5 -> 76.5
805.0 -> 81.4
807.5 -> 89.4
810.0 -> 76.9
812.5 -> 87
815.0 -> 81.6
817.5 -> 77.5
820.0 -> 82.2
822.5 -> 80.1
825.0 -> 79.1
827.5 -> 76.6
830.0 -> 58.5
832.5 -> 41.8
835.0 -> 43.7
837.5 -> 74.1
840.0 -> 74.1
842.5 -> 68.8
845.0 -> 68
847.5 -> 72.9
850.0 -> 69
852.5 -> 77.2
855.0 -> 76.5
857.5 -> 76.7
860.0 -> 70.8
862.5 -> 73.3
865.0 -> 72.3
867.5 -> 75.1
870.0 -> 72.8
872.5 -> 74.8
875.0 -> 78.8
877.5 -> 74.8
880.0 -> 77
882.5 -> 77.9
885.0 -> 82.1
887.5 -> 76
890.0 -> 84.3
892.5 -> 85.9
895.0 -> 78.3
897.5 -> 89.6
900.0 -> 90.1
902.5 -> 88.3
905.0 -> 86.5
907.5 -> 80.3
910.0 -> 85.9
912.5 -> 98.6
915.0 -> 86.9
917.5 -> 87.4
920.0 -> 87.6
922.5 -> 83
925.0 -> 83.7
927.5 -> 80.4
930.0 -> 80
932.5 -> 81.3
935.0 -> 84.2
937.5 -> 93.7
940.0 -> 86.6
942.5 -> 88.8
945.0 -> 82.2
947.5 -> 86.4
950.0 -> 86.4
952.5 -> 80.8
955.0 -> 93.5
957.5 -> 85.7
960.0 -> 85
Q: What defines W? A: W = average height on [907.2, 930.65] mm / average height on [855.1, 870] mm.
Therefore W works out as 1.16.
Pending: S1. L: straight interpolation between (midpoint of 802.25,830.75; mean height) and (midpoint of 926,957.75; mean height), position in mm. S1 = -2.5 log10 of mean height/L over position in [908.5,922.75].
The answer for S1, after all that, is -0.05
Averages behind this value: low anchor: 79.3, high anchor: 85.4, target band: 88.5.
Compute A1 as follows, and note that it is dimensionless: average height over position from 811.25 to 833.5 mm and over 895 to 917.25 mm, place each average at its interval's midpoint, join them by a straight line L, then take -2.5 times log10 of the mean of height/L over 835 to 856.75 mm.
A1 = 0.10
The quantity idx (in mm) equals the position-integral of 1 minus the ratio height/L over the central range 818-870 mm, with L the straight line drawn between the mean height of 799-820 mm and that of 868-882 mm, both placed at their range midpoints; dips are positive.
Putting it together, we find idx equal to 5.3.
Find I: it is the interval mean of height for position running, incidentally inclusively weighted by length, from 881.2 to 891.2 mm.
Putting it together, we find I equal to 80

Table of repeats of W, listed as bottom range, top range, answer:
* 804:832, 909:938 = 1.10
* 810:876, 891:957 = 1.19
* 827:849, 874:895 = 1.24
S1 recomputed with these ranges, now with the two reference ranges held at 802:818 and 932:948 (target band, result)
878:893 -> 0.060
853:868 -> 0.130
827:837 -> 0.443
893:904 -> -0.020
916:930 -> 0.022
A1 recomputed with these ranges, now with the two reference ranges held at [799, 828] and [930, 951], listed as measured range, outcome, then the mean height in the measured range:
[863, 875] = 0.13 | 74.2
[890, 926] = -0.02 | 86.5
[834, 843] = 0.25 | 65.5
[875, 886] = 0.08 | 78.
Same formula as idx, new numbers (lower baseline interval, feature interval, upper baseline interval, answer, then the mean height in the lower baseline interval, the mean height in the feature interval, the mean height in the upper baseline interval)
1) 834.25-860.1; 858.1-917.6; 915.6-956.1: -2.68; 70.6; 81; 85.4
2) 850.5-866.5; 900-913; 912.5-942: -0.84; 74.2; 87.5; 85.7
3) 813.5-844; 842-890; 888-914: 2.24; 70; 74.8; 86.5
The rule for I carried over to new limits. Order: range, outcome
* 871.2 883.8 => 76.7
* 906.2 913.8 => 88.2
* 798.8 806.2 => 82.2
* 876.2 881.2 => 75.9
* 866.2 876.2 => 75.3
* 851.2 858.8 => 76.7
